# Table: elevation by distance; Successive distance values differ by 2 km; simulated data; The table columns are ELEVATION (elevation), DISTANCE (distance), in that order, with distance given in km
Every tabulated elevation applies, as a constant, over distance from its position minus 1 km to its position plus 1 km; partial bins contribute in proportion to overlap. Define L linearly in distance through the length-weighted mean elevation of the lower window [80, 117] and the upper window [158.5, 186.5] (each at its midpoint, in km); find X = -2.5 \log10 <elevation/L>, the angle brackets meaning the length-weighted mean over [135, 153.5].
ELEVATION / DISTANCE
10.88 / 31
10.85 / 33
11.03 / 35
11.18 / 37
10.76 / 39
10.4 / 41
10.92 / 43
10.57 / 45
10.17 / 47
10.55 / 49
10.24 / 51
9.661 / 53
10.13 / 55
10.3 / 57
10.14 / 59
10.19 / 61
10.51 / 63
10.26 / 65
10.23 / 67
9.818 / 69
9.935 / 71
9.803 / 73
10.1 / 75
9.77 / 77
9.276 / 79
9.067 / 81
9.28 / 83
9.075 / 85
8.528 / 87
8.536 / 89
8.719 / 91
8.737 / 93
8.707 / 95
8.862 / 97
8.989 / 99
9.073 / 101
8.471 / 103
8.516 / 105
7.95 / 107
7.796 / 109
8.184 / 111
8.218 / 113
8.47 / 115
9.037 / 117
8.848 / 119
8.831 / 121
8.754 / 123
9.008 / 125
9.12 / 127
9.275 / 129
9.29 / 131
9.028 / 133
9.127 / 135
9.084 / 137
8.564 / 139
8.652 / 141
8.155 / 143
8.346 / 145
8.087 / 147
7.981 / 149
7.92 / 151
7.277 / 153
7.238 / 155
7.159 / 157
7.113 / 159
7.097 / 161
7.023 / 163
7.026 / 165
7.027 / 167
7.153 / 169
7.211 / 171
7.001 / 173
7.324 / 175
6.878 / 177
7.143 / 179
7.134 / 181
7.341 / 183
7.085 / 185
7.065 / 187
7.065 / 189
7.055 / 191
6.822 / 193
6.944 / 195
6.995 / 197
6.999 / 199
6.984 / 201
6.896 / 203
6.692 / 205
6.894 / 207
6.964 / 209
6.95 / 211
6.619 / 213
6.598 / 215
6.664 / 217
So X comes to -0.083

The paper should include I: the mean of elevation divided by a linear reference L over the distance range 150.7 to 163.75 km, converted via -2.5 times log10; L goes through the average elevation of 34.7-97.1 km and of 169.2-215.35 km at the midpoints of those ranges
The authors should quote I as 0.08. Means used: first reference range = 9.86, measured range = 7.23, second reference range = 6.99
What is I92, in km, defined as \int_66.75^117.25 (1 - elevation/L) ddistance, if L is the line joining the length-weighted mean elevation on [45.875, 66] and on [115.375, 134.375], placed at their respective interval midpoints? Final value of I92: 3.4 km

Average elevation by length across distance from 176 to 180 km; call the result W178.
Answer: 7.01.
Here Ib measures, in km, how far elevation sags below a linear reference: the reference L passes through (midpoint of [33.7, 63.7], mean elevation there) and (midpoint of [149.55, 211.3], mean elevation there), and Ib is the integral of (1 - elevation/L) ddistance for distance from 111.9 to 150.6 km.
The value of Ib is -1.7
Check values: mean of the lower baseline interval 10.5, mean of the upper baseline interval 7.09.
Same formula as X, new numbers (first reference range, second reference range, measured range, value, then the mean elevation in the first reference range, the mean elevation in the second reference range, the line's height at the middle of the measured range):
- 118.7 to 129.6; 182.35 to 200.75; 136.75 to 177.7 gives 0.06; 8.97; 7.03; 8.02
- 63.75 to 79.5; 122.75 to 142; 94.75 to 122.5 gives 0.10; 9.93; 9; 9.36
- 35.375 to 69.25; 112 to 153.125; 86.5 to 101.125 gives 0.09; 10.4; 8.65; 9.49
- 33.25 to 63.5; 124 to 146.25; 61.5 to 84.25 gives 0.02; 10.5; 8.87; 10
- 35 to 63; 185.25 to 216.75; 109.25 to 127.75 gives 0.02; 10.4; 6.9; 8.82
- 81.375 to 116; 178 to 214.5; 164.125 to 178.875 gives 0.04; 8.6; 6.98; 7.39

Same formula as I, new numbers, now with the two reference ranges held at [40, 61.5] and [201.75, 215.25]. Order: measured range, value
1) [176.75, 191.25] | 0.04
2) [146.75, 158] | 0.07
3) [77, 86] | 0.04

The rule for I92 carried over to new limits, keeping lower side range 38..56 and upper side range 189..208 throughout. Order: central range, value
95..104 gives 0.34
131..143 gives -0.77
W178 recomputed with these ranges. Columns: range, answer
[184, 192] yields 7.07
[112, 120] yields 8.64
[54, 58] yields 10.2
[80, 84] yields 9.17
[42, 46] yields 10.7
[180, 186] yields 7.19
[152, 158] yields 7.22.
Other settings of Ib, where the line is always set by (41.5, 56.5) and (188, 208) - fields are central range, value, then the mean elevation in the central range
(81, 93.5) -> 0.82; 8.84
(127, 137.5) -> -0.91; 9.16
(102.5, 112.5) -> 0.91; 8.17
